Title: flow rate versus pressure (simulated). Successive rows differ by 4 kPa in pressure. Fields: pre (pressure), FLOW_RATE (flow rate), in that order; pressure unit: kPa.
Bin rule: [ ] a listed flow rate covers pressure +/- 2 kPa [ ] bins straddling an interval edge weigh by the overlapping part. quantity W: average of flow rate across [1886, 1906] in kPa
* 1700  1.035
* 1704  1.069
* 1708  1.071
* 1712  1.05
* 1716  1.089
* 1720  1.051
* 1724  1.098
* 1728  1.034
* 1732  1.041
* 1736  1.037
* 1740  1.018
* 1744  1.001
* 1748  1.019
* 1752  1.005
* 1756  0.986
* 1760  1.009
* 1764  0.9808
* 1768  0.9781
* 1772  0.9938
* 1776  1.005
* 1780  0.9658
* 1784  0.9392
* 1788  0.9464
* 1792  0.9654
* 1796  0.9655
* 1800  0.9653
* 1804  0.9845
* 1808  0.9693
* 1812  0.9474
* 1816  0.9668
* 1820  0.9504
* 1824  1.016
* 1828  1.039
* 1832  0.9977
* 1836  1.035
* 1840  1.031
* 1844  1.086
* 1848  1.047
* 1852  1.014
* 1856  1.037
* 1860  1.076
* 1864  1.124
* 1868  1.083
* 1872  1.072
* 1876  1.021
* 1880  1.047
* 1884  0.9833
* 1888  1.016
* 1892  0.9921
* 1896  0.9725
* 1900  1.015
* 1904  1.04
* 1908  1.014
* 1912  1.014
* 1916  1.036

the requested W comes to 1.01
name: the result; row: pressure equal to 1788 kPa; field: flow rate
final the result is 0.9464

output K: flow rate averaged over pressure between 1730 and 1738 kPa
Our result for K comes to 1.04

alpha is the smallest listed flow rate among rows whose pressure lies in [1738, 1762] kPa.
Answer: 0.986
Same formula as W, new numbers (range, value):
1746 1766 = 1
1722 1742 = 1.05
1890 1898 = 0.982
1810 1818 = 0.957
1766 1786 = 0.976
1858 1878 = 1.08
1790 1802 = 0.965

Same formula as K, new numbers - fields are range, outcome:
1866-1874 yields 1.08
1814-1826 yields 0.978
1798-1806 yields 0.975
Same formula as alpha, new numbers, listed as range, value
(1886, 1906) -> 0.9725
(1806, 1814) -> 0.9474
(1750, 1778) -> 0.9781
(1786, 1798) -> 0.9464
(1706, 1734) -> 1.034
